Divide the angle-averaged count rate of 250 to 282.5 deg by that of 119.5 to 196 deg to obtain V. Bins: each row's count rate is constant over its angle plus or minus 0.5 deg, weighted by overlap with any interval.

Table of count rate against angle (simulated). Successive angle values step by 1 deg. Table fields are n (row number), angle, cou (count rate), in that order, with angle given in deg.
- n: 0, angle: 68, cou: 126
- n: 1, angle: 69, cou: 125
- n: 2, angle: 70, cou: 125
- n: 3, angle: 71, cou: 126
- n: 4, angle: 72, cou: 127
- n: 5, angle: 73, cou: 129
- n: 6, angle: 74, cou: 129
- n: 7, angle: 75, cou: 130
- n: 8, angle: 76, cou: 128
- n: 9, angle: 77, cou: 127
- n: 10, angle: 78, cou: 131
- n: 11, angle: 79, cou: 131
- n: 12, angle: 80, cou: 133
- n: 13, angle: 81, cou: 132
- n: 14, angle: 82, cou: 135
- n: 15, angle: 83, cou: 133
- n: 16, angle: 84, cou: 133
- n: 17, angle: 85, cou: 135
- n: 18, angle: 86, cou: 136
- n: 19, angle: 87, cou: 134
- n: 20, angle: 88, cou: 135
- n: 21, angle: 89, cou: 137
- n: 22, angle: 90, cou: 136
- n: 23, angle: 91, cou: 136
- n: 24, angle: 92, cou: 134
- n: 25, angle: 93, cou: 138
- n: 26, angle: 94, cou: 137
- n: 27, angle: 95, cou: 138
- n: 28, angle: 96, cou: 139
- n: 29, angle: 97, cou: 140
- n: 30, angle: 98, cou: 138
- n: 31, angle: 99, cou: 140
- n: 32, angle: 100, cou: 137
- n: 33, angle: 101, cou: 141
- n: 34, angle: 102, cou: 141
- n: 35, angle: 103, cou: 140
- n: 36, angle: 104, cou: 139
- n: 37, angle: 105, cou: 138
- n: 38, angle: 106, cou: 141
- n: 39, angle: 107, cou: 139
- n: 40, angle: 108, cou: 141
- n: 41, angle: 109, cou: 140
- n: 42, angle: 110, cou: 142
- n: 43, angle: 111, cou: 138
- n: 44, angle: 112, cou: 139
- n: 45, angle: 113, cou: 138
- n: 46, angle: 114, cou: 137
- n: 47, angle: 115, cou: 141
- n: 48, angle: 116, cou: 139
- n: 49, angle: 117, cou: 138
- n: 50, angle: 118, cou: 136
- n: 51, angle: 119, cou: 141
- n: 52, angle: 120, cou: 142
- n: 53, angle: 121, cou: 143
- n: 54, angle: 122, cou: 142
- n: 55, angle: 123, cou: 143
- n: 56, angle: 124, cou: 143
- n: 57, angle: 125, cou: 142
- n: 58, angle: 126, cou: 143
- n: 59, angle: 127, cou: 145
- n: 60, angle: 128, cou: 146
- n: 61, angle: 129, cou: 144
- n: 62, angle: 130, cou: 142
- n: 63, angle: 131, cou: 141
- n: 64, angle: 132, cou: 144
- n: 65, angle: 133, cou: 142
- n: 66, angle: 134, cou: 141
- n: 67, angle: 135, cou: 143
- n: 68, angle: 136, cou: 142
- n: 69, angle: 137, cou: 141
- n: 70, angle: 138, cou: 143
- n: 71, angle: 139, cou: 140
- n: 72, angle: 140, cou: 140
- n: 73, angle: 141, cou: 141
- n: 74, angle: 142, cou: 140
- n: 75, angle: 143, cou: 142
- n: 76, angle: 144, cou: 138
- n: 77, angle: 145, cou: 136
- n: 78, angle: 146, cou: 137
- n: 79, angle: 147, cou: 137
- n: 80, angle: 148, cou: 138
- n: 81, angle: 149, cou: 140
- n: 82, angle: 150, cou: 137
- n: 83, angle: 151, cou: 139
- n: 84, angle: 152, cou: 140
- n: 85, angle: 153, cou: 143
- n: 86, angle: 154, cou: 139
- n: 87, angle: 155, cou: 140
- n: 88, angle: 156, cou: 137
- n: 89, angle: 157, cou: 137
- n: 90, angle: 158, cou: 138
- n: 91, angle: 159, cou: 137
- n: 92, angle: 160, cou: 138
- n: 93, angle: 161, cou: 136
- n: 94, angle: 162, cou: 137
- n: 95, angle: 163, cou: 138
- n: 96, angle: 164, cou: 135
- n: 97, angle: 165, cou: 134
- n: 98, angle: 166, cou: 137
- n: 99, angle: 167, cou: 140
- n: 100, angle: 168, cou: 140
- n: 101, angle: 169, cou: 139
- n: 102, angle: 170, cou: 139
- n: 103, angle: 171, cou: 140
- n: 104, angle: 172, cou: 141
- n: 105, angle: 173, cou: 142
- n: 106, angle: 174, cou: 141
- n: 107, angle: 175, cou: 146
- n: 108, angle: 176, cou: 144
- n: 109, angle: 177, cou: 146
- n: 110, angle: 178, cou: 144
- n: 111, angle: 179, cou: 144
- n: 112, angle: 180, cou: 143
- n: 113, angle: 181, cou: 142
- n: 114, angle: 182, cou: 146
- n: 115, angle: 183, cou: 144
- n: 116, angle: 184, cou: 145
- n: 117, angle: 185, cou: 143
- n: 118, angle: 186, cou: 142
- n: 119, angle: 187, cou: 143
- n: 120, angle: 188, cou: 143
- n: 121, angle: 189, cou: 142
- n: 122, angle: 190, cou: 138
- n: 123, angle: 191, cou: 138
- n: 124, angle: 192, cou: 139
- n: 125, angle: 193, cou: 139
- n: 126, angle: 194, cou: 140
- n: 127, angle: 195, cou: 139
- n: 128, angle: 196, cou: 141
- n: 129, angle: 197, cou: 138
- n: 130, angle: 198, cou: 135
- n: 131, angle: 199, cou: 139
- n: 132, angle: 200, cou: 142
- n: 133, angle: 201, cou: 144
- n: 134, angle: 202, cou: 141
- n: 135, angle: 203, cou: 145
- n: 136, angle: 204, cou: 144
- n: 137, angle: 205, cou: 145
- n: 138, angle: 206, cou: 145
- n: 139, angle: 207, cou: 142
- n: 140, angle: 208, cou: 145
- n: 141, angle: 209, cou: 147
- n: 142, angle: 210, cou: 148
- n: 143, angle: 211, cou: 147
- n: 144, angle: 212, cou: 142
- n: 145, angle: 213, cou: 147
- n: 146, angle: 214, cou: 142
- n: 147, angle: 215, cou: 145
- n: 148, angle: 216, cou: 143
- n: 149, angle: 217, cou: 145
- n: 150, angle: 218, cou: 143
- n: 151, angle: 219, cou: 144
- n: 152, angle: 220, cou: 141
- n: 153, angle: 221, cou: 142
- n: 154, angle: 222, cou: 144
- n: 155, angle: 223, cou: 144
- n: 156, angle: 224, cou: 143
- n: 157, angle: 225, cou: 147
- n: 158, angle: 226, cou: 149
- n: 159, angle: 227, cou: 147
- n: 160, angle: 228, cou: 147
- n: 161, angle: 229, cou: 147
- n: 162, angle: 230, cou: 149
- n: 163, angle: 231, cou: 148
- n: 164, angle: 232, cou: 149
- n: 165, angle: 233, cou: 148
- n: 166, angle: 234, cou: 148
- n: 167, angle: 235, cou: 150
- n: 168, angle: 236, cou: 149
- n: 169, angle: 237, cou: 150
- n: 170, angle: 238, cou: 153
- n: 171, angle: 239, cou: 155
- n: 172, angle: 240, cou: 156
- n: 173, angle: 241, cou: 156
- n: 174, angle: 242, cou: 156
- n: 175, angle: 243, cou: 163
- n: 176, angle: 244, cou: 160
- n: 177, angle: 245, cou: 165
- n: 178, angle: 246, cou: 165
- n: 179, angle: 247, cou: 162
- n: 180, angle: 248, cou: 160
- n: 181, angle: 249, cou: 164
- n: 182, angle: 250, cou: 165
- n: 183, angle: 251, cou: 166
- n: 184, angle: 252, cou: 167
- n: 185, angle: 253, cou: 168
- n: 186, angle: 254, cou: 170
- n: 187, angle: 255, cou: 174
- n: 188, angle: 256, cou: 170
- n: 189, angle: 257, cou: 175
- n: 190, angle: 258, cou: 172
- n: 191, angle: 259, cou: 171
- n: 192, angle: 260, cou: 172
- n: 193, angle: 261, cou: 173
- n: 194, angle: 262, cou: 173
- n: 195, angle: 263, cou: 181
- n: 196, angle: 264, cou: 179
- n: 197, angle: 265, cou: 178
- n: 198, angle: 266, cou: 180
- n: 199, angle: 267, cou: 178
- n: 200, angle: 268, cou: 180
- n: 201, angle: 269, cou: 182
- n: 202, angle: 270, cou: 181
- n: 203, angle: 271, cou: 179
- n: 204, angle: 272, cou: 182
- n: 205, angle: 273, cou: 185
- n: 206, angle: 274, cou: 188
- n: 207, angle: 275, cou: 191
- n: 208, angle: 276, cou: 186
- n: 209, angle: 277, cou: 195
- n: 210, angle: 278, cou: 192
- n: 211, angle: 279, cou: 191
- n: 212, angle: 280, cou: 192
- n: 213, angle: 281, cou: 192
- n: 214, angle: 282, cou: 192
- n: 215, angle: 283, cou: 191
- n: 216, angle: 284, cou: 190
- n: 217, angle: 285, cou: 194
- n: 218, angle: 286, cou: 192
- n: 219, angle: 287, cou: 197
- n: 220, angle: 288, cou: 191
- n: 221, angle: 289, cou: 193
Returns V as 1.28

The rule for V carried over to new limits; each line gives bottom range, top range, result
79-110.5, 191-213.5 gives 1.04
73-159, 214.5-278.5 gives 1.18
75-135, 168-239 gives 1.04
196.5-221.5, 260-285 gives 1.29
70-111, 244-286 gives 1.32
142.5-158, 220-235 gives 1.06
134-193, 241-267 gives 1.21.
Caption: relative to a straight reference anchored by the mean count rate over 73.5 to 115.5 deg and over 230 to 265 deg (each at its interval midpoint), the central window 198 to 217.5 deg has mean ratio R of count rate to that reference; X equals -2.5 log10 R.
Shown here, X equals 0.09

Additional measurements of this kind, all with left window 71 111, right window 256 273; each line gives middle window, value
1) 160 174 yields 0.11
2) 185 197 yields 0.14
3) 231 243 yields 0.12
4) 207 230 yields 0.15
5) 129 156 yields 0.06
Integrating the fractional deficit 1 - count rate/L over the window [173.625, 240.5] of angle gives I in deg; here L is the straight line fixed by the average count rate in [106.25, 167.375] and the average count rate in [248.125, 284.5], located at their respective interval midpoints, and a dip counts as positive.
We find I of 7.0 deg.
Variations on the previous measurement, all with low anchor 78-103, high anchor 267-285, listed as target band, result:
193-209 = 2.4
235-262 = 2.4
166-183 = 1.8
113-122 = 0.2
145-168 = 2.5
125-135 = 0.3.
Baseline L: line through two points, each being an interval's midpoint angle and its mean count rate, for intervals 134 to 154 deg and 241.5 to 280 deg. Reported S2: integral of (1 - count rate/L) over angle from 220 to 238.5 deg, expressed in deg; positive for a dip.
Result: 2.0 deg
